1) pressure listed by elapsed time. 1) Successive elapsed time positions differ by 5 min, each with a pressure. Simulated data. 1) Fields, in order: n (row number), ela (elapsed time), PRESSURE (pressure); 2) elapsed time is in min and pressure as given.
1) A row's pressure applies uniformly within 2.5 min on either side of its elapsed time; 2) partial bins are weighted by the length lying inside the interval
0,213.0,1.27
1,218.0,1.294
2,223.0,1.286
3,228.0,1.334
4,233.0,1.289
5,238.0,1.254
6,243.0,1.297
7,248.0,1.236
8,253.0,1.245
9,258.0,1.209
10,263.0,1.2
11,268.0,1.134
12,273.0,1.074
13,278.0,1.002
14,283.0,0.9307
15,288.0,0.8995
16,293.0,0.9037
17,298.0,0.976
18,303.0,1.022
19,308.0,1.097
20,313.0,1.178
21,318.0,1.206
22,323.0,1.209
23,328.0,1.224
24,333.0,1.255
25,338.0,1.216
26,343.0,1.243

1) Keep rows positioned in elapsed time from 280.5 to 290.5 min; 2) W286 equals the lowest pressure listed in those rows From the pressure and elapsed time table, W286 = 0.8995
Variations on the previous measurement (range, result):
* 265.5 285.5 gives 0.9307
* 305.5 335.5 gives 1.097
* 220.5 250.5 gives 1.236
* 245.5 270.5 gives 1.134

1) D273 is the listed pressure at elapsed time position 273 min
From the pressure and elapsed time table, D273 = 1.074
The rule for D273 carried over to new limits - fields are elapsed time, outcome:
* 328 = 1.224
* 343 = 1.243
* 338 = 1.216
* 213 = 1.27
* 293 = 0.9037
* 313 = 1.178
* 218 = 1.294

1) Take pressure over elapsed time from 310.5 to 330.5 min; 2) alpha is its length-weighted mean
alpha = 1.2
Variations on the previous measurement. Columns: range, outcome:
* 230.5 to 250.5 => 1.27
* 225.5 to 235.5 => 1.31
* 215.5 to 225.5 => 1.29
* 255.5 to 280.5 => 1.12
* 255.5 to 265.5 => 1.2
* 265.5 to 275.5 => 1.1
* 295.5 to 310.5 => 1.03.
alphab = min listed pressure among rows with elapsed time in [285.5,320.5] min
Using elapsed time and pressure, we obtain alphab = 0.8995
